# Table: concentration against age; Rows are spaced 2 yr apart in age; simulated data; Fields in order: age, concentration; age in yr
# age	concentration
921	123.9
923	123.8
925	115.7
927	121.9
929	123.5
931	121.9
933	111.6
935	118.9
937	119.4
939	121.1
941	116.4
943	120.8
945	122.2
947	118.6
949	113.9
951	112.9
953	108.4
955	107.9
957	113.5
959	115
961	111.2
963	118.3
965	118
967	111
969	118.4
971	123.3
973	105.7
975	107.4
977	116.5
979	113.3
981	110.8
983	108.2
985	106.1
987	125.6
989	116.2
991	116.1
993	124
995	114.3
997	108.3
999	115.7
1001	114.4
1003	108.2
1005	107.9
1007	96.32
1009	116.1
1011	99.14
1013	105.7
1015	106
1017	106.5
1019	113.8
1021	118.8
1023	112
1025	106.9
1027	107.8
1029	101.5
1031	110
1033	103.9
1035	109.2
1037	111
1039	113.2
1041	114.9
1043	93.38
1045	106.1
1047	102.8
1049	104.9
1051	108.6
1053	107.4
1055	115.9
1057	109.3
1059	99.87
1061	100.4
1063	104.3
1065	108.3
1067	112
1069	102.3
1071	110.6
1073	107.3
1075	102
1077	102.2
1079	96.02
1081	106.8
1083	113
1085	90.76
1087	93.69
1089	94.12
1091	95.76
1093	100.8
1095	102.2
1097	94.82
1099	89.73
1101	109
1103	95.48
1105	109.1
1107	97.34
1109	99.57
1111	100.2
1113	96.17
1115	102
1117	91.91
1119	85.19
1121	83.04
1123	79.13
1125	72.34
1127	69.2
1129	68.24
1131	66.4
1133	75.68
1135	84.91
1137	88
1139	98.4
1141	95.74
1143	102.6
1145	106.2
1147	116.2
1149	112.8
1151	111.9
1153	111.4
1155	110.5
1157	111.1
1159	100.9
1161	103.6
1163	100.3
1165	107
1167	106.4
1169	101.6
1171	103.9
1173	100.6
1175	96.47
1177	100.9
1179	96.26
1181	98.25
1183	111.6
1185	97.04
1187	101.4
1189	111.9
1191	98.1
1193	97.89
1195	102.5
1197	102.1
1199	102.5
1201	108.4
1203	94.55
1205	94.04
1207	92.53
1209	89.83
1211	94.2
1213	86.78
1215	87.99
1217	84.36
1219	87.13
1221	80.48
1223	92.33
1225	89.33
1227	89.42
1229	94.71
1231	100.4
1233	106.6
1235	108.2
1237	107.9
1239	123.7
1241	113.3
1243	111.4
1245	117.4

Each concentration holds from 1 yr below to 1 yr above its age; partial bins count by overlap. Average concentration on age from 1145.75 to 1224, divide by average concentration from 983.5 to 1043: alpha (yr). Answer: 0.9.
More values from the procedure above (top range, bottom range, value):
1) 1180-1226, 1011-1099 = 0.91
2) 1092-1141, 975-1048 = 0.82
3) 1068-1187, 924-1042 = 0.87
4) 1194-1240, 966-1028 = 0.86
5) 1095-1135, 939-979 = 0.77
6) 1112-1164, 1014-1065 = 0.87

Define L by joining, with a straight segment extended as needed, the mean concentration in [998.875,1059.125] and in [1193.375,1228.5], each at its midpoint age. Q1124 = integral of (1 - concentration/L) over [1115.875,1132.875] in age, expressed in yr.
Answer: 3.9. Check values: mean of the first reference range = 108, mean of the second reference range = 93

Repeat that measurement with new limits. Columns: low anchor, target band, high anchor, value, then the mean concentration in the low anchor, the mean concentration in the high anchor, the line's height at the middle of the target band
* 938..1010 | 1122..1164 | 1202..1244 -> 3.1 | 114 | 96.6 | 102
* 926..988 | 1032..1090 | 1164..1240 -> 1.8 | 116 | 98.7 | 108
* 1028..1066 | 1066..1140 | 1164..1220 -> 6.7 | 107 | 98.4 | 103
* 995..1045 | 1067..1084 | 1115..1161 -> -0.7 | 108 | 93.2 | 101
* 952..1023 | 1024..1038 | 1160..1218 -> 0.3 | 112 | 99.1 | 109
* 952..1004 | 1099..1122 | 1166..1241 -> 1.8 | 114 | 98.6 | 105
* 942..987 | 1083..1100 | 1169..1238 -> 1.4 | 114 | 97.4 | 105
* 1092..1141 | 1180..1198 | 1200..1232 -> -2.2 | 90.1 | 91.7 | 91.2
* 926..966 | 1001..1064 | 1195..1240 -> 1.7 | 117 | 96.4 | 110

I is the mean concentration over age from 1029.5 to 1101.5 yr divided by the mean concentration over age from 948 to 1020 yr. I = 0.93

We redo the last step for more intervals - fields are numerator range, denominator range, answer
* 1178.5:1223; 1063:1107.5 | 0.95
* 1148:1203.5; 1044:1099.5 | 1.01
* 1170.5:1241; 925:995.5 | 0.85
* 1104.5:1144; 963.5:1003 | 0.77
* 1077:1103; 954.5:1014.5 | 0.88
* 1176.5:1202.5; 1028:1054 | 0.96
